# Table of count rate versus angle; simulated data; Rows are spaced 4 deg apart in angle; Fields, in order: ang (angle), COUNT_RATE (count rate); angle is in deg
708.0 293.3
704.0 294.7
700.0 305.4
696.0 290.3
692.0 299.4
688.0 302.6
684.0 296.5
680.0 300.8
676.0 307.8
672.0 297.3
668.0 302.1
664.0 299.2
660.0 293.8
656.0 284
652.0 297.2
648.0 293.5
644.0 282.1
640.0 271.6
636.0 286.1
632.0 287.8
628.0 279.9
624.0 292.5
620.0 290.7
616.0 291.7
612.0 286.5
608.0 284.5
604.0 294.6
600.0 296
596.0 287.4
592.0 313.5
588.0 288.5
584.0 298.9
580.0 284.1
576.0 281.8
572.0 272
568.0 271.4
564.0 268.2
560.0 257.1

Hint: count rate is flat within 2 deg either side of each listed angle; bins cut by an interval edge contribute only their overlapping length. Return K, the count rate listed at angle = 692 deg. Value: 299.4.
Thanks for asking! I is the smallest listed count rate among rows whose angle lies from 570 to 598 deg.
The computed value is 272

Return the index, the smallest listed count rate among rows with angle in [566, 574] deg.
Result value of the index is 271.4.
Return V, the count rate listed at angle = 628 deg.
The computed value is 279.9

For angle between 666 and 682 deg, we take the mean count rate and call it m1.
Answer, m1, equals 302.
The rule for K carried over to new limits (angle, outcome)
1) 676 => 307.8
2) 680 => 300.8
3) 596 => 287.4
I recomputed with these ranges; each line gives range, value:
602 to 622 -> 284.5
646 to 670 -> 284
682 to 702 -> 290.3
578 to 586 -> 284.1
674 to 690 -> 296.5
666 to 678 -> 297.3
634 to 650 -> 271.6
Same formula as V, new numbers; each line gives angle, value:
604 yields 294.6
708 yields 293.3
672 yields 297.3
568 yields 271.4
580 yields 284.1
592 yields 313.5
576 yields 281.8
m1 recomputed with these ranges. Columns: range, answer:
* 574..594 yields 293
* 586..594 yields 301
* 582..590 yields 294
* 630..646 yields 282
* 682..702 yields 299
